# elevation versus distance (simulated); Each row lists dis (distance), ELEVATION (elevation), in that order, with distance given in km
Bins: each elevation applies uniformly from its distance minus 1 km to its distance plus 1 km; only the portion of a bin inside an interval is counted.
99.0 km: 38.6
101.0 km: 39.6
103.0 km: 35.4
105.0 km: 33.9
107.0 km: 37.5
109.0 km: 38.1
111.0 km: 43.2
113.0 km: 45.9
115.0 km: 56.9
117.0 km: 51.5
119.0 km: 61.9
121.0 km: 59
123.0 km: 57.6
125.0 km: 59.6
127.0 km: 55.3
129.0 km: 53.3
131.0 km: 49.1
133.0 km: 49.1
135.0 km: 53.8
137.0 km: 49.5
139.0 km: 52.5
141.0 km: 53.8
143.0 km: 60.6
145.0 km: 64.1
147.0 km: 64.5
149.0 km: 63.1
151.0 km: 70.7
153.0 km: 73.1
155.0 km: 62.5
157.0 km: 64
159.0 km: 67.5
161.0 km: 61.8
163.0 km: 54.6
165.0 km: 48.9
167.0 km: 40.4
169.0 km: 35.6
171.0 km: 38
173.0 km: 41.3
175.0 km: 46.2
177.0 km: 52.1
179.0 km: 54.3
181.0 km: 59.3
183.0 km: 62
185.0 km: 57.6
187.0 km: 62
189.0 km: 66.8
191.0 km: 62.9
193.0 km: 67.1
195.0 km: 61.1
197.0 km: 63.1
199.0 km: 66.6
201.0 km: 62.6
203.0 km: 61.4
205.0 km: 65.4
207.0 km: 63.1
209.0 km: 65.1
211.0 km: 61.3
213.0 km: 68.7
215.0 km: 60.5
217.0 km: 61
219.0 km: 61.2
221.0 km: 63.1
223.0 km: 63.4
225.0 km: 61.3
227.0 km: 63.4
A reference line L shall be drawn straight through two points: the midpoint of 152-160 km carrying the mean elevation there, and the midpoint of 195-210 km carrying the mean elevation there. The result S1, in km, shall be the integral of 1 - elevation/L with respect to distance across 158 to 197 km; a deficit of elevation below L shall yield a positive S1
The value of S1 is 6.2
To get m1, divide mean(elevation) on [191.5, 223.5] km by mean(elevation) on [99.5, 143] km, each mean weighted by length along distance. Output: 1.28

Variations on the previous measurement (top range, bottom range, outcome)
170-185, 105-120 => 1.09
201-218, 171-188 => 1.19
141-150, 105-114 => 1.54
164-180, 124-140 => 0.85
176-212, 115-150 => 1.10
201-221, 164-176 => 1.51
